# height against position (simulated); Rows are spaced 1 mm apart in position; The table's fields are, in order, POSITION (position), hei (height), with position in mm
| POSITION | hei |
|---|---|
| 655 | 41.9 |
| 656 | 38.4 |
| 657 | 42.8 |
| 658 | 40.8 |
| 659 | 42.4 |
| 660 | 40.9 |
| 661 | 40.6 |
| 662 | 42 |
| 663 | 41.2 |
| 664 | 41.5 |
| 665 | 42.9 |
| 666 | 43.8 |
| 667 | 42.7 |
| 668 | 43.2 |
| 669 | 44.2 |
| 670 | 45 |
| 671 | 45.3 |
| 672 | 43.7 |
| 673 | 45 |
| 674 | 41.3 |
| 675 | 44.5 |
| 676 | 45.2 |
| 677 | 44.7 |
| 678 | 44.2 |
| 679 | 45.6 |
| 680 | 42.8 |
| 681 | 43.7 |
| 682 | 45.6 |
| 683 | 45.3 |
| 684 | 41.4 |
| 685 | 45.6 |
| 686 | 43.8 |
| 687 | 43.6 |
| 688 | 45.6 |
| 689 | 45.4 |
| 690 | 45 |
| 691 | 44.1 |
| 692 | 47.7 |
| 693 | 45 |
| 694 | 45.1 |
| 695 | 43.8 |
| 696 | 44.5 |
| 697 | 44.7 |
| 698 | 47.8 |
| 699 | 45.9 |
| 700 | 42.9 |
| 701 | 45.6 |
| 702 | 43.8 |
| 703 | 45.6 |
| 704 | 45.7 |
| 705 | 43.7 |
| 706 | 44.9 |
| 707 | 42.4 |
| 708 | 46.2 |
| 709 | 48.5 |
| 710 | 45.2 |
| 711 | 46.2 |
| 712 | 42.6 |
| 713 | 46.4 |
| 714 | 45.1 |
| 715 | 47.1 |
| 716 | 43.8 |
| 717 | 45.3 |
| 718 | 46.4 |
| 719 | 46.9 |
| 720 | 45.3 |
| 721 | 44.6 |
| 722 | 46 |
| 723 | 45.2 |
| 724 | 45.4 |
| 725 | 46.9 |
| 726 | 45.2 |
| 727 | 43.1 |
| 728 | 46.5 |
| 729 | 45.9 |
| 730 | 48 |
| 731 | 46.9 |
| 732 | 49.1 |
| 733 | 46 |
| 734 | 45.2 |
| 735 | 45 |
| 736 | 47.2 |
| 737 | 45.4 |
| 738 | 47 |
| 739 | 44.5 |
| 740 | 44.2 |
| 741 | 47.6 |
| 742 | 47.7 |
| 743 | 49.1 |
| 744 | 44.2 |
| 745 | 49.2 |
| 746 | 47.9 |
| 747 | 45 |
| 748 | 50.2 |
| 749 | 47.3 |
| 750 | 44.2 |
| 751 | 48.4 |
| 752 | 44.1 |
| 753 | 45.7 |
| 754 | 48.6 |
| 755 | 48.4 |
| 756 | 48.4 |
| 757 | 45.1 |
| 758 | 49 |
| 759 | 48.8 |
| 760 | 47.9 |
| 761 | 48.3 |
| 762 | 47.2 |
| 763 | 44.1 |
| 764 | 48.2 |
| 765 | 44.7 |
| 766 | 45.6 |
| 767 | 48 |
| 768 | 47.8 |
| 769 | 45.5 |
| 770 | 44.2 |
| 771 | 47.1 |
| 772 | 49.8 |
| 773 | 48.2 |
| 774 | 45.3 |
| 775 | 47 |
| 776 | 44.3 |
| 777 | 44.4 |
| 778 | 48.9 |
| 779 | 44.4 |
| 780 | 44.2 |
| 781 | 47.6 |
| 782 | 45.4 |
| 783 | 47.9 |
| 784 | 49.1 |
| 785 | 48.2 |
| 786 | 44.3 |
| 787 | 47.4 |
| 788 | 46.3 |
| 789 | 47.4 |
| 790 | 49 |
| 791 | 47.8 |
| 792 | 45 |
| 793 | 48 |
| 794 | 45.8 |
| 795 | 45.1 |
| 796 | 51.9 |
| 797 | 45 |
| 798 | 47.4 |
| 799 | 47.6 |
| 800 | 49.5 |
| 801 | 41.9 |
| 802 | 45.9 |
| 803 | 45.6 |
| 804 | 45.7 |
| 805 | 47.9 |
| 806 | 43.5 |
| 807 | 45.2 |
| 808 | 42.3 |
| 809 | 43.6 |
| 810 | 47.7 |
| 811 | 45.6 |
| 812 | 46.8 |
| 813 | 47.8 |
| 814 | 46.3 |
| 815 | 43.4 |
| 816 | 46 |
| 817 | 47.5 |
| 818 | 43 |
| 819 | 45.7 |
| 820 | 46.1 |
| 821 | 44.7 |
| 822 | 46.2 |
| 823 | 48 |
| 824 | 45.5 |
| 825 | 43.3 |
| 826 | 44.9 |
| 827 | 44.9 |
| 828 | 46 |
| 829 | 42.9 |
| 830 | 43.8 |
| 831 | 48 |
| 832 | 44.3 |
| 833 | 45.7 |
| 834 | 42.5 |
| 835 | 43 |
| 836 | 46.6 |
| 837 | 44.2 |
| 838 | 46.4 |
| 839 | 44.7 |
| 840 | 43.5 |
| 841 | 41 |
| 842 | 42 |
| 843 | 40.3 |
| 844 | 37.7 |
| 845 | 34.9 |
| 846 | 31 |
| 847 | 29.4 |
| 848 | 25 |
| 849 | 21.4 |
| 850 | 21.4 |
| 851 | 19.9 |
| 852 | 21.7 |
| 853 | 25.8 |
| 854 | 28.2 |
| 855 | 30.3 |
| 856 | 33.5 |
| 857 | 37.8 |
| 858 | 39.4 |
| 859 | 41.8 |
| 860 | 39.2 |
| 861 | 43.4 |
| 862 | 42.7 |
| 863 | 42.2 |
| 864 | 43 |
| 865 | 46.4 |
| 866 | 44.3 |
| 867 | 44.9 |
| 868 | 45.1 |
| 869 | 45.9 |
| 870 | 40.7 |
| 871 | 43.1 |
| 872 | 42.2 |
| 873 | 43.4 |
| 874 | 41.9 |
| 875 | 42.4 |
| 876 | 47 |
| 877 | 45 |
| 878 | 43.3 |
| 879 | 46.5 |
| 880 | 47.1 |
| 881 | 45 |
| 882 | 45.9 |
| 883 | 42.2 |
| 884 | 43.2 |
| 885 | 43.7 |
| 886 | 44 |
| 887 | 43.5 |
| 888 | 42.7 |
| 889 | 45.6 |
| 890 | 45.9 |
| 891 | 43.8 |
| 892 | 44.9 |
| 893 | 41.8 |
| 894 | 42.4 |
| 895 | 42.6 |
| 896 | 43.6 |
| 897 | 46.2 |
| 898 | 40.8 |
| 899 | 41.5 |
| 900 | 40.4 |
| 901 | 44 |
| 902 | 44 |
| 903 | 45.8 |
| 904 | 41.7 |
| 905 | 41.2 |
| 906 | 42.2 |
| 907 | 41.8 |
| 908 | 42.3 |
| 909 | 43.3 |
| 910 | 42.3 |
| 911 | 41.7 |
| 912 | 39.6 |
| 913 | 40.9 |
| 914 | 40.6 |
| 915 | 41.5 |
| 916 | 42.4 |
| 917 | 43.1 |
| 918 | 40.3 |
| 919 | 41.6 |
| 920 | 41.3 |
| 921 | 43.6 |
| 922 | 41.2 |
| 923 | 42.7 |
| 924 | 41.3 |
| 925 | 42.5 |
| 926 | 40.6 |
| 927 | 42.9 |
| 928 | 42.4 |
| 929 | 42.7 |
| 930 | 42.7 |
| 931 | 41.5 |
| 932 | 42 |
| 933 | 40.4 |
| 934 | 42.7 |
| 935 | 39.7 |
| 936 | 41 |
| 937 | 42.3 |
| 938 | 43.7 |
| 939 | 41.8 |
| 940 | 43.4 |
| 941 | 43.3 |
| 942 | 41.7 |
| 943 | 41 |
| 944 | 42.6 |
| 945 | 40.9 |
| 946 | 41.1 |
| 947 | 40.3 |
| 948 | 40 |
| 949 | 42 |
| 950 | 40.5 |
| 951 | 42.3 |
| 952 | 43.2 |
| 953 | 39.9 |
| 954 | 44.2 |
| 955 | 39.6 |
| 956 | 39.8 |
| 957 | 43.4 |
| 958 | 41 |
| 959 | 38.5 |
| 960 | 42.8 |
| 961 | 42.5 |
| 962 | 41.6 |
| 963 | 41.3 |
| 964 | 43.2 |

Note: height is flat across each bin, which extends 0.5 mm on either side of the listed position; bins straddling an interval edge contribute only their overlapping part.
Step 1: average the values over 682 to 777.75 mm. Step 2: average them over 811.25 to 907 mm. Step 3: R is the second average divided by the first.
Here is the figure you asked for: 0.91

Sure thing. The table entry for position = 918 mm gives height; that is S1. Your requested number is 40.3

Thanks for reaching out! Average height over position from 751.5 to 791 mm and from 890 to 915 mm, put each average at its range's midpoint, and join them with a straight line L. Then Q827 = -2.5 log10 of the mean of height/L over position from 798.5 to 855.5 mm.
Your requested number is 0.095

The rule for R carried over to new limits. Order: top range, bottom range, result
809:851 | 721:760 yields 0.90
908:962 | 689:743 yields 0.91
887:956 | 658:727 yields 0.95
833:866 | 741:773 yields 0.78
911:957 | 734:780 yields 0.89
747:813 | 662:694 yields 1.06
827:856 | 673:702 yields 0.83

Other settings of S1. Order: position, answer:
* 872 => 42.2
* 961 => 42.5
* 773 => 48.2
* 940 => 43.4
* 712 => 42.6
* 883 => 42.2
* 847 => 29.4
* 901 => 44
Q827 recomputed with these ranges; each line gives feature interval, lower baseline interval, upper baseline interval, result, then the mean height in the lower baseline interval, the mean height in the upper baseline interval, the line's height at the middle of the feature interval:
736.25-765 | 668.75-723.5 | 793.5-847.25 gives -0.05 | 44.9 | 44.4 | 44.7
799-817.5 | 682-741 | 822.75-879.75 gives -0.10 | 45.4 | 40.1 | 41.7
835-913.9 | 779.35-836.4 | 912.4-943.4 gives 0.08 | 45.9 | 41.9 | 43.7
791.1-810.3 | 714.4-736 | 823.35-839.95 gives -0.02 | 45.9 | 44.8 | 45.1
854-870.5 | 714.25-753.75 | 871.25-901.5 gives 0.08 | 46.2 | 43.7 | 44.1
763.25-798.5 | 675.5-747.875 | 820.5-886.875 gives -0.09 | 45.5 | 40.7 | 43.2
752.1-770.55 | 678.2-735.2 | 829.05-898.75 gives -0.08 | 45.3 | 40.6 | 43.7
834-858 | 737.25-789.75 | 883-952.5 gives 0.27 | 46.8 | 42.3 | 44.4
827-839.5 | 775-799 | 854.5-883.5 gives -0.01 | 46.8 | 42.6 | 44.4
